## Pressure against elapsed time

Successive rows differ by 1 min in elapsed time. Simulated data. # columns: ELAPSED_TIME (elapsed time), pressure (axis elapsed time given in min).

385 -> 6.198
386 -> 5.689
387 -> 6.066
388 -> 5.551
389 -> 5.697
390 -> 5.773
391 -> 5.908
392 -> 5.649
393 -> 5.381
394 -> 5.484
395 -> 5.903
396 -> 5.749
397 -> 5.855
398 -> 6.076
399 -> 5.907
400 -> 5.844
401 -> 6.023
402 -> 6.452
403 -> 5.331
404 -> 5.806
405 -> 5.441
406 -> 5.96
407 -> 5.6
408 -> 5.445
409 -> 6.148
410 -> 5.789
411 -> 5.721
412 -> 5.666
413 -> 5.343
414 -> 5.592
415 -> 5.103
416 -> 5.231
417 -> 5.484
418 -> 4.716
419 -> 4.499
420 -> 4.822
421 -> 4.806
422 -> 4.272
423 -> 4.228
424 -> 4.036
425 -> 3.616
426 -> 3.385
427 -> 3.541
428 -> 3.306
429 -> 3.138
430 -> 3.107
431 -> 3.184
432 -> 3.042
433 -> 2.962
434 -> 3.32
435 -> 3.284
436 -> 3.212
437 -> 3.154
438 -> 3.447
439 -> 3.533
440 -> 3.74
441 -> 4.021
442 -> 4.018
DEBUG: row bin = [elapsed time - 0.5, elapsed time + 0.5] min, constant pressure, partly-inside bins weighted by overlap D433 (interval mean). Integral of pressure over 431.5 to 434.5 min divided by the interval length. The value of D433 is 3.11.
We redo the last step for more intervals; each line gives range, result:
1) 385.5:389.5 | 5.75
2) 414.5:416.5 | 5.17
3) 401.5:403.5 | 5.89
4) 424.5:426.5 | 3.5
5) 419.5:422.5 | 4.63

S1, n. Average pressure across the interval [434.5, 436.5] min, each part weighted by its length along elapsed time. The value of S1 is 3.25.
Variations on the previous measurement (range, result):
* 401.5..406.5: 5.8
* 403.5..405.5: 5.62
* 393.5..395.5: 5.69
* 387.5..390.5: 5.67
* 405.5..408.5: 5.67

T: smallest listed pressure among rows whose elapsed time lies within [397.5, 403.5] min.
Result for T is 5.331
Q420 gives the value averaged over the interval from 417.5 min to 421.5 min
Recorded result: 4.71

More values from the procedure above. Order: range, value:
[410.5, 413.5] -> 5.58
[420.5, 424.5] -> 4.34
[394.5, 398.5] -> 5.9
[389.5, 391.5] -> 5.84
